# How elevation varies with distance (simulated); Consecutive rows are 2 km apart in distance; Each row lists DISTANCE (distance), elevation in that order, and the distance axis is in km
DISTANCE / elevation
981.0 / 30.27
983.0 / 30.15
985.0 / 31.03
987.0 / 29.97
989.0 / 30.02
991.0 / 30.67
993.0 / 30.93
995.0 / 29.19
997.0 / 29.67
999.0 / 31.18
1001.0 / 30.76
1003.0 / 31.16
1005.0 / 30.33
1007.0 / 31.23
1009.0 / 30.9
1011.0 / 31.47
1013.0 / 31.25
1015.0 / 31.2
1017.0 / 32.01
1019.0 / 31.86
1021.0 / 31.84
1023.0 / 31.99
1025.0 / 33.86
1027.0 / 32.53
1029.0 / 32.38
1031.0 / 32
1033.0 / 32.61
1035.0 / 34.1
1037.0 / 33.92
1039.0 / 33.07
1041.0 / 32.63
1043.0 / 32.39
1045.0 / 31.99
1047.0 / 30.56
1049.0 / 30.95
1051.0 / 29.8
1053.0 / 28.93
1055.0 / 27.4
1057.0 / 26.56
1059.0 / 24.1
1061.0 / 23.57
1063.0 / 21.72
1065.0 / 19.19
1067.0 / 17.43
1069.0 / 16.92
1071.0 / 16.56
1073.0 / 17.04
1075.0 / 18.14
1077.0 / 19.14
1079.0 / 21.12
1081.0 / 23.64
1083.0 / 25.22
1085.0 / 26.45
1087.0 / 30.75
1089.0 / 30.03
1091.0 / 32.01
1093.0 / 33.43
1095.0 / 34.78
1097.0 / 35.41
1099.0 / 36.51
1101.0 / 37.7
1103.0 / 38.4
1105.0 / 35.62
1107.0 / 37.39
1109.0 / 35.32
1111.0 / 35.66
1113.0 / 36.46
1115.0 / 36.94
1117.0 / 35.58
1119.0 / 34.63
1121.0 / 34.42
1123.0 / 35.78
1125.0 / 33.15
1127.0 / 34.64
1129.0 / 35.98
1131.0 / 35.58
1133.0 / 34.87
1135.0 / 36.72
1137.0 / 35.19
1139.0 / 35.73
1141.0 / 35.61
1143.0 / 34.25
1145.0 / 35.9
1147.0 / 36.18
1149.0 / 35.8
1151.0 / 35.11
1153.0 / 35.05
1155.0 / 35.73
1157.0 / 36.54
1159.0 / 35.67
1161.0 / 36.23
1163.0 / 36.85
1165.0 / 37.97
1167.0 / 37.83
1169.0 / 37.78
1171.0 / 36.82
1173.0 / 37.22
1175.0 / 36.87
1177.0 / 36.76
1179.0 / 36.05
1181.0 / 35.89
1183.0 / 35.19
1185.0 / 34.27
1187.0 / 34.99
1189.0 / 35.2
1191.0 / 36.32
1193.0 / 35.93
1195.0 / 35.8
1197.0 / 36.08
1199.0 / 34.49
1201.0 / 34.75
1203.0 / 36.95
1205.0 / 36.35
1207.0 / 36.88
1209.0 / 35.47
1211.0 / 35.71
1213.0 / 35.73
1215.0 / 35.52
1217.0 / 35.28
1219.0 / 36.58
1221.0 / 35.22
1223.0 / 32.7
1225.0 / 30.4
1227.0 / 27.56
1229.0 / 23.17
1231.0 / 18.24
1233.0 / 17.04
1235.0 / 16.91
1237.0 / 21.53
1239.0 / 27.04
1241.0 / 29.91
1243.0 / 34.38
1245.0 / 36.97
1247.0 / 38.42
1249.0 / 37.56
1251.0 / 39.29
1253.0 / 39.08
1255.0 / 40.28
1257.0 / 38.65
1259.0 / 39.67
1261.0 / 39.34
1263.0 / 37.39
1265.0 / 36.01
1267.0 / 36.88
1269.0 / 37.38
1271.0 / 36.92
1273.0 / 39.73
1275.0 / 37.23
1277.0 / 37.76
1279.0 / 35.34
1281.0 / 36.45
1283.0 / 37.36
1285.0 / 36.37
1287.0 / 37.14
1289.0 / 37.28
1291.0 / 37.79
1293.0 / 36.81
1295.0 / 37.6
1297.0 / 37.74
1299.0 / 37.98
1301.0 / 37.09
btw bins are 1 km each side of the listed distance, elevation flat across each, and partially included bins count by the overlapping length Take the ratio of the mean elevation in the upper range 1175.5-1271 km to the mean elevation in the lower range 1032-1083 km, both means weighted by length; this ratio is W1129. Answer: 1.32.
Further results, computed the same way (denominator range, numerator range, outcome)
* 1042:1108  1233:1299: 1.29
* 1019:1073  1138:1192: 1.28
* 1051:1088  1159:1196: 1.60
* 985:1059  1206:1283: 1.09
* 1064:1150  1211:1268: 1.05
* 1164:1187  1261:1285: 1.02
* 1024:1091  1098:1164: 1.33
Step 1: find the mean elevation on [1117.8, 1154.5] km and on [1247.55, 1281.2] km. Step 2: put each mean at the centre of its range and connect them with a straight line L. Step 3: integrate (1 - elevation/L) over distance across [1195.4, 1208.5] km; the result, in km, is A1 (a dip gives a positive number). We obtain 0.3 km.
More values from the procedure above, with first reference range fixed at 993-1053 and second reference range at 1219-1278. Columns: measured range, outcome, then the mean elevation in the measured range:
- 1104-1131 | -2.7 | 35.5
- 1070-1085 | 5.4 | 20.5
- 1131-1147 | -1.5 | 35.5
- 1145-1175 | -3.6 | 36.5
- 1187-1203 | -1.3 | 35.6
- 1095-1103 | -1.1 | 36.6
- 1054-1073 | 6.3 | 21.3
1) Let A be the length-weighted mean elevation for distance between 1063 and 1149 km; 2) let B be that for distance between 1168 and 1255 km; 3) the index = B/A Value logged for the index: 1.08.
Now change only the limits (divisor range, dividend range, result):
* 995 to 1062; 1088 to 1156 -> 1.14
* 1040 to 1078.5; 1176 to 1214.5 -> 1.46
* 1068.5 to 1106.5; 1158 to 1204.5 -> 1.29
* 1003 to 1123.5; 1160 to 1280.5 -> 1.15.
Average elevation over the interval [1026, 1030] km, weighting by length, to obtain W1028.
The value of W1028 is 32.5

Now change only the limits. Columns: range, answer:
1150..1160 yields 35.6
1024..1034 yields 32.7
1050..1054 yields 29.4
